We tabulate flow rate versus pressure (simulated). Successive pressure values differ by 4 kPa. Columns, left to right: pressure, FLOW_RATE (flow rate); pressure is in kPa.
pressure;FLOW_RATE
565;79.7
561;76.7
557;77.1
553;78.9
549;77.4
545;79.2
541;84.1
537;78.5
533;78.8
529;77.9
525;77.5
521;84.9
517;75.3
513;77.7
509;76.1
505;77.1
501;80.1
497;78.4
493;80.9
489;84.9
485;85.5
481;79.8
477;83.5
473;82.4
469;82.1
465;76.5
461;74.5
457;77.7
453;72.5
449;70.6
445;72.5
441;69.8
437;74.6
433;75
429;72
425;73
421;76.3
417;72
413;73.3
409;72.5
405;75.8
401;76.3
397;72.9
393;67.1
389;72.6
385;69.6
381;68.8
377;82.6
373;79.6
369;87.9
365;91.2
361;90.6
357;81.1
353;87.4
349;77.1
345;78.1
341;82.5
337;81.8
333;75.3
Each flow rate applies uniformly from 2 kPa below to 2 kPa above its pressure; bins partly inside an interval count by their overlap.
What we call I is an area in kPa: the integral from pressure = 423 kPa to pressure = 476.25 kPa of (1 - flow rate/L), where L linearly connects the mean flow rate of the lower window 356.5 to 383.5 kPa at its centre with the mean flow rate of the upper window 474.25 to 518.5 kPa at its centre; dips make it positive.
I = 4.0 kPa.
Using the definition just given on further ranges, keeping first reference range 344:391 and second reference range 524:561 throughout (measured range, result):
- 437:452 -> 1.5 kPa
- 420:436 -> 1.2 kPa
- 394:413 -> 1.5 kPa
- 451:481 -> 0.4 kPa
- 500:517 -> 0.4 kPa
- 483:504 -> -0.7 kPa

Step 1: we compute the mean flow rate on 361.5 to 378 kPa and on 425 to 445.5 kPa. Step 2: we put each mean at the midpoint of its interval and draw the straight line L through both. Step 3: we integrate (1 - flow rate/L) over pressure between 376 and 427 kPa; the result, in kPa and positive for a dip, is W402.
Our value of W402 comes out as 4.08 kPa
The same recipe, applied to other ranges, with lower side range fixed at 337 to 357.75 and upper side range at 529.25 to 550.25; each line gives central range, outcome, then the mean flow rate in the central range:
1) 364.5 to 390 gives 0.8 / 78.4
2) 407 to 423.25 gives 1.4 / 73.5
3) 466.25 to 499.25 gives -0.8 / 82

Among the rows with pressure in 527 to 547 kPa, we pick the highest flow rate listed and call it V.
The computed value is 84.1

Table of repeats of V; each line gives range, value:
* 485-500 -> 85.5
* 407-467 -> 77.7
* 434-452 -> 74.6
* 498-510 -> 80.1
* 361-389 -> 91.2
